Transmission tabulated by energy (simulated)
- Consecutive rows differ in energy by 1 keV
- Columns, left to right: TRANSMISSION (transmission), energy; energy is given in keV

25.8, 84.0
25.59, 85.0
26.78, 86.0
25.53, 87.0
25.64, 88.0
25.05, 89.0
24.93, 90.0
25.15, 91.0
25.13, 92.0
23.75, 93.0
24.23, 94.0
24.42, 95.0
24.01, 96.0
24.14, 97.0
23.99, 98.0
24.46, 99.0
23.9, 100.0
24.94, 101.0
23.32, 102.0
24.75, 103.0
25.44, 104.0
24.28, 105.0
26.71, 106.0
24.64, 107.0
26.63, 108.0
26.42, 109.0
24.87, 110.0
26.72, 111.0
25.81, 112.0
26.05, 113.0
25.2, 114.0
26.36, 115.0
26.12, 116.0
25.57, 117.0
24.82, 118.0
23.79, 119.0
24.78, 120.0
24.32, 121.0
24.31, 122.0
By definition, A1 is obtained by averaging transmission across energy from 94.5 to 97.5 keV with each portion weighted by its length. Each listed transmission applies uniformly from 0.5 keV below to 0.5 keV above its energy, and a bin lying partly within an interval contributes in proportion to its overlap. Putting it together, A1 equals 24.2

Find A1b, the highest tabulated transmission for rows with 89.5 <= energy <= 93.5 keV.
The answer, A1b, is 25.15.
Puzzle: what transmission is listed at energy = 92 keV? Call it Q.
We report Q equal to 25.13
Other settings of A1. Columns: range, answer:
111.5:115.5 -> 25.9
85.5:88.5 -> 26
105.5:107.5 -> 25.7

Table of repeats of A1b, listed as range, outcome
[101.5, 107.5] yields 26.71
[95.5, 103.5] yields 24.94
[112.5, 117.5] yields 26.36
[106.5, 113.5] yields 26.72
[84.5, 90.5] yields 26.78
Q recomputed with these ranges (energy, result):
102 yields 23.32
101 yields 24.94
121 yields 24.32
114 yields 25.2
